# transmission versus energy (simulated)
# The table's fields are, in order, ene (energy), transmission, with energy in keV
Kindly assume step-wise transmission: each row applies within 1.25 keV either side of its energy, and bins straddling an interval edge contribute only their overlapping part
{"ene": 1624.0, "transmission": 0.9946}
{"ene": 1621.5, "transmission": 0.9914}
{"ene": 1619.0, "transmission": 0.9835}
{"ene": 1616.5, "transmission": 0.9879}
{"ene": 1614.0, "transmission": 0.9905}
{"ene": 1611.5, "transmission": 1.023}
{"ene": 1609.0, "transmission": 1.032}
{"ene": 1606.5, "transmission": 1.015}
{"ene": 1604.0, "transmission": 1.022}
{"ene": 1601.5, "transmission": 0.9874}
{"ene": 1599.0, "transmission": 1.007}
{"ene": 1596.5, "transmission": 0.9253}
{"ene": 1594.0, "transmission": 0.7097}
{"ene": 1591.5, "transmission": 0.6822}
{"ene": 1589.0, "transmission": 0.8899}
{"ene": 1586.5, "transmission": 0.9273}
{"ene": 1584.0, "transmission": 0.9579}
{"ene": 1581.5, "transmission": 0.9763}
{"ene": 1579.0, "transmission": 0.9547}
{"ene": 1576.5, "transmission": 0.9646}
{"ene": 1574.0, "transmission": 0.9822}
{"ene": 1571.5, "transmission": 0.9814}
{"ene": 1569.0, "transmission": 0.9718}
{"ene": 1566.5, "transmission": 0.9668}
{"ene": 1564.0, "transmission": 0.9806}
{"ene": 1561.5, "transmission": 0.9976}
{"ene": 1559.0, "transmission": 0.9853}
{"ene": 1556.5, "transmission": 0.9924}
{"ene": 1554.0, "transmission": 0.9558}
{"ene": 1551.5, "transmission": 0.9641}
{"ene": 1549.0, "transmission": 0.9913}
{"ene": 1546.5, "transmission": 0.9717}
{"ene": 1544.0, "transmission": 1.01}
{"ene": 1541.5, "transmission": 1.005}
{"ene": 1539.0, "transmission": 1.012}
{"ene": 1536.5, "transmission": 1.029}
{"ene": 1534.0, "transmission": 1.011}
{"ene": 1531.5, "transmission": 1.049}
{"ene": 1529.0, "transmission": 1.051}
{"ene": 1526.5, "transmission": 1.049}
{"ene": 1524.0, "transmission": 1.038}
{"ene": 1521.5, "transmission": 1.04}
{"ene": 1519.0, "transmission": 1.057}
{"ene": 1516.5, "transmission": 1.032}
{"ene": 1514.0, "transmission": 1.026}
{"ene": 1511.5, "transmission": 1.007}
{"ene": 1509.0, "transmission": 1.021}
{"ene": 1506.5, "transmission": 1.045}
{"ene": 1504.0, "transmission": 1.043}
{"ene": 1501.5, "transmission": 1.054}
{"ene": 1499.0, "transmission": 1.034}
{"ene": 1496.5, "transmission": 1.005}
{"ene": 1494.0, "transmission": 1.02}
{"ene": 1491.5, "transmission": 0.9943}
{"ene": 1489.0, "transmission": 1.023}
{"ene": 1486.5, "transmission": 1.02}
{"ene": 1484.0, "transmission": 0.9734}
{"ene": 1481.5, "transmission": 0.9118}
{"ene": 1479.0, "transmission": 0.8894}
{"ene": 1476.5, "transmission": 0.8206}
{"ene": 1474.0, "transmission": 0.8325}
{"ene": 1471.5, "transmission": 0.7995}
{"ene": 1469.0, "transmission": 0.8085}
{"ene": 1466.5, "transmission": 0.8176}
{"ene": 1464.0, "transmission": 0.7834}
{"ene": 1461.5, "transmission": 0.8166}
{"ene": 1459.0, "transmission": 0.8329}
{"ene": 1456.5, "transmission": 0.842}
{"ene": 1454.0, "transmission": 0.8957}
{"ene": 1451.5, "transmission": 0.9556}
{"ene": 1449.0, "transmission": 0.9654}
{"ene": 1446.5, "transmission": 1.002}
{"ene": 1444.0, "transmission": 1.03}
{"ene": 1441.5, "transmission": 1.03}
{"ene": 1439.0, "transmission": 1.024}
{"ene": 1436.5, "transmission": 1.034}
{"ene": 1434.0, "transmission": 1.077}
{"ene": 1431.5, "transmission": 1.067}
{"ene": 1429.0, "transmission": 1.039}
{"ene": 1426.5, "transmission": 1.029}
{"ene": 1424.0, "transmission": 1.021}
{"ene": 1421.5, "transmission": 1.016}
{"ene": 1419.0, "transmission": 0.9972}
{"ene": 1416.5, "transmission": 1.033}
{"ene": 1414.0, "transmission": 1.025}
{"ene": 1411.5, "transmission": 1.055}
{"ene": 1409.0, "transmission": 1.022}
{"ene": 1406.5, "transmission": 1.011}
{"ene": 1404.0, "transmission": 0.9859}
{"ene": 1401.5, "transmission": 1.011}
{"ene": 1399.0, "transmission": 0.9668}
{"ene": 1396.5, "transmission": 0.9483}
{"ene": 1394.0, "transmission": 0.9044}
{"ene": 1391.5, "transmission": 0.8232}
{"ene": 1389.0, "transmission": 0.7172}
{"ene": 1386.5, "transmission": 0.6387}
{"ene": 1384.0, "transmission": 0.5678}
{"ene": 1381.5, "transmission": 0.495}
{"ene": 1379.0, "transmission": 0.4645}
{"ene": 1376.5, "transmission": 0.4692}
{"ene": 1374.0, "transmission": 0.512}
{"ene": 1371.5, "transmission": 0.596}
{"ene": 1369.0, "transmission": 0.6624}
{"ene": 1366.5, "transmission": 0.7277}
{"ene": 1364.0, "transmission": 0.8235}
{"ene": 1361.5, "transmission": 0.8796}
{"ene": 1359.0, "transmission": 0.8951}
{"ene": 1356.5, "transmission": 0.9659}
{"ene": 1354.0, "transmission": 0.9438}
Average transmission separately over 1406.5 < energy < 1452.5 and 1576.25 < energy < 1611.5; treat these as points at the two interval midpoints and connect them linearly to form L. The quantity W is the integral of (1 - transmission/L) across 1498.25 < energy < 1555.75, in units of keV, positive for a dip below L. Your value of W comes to -2.98 keV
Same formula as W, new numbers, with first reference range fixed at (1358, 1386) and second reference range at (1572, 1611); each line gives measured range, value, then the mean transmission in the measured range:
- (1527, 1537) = -2.08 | 1.04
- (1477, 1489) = -2.37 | 0.948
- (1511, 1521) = -2.35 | 1.03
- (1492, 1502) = -2.63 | 1.02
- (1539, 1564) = -2.91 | 0.987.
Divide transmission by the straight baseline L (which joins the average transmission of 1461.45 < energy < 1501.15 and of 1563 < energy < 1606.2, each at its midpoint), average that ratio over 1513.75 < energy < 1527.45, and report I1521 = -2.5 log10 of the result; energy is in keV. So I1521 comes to -0.13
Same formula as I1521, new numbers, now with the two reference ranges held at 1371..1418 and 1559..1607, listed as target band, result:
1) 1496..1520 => -0.16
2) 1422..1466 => -0.15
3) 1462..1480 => 0.05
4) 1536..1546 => -0.11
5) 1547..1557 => -0.06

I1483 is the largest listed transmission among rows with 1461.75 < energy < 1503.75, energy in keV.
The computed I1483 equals 1.054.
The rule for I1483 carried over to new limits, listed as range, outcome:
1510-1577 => 1.057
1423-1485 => 1.077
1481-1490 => 1.023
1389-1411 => 1.022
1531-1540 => 1.049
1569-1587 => 0.9822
